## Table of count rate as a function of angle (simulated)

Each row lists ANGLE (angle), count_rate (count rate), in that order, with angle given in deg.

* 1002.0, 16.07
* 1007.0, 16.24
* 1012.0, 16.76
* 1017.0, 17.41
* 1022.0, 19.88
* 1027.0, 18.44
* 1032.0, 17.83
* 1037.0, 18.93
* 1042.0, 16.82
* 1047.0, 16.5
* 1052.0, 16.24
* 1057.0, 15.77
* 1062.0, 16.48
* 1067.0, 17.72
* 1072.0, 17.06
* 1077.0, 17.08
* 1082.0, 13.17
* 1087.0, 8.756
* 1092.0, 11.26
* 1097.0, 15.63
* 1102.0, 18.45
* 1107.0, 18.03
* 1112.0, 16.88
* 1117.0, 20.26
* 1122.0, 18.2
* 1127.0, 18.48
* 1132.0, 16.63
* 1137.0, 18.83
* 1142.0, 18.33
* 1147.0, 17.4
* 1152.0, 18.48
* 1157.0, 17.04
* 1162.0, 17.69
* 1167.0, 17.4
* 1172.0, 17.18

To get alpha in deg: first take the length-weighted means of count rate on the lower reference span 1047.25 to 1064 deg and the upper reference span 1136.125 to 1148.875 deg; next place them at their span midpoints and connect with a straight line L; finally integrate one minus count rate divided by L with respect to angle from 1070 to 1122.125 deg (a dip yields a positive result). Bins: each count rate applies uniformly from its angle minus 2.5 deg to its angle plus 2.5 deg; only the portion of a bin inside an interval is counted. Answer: 4.14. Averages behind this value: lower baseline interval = 16.2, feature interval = 15.8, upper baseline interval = 18.1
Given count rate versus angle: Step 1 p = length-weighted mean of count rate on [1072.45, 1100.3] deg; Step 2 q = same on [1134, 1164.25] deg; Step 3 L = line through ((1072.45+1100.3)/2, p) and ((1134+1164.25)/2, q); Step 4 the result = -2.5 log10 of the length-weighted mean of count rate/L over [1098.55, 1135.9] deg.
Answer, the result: -0.15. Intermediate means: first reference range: 13.6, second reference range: 17.9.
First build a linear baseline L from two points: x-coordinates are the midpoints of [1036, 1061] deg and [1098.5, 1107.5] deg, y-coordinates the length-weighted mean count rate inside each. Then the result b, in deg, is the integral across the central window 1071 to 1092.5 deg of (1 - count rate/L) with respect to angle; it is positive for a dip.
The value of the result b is 5.0 deg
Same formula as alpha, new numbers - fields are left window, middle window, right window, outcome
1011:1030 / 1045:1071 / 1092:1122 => 1.8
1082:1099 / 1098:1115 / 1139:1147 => -4.8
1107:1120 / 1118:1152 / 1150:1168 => -0.1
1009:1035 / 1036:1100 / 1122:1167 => 9.0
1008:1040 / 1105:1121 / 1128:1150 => -0.4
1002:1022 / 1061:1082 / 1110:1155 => 1.1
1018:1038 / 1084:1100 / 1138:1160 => 5.4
